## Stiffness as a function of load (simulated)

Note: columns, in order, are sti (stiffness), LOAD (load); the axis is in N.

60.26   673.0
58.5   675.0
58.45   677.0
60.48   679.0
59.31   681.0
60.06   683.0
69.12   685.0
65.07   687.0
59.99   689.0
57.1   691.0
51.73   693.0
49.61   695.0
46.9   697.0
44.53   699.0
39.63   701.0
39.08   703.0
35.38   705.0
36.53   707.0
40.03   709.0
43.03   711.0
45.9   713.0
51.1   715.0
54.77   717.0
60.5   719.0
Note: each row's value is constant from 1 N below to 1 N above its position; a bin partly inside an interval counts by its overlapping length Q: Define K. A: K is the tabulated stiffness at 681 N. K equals 59.31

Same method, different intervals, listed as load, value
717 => 54.77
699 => 44.53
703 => 39.08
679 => 60.48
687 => 65.07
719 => 60.5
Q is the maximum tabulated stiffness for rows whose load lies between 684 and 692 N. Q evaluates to 69.12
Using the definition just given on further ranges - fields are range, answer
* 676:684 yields 60.48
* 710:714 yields 45.9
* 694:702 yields 49.61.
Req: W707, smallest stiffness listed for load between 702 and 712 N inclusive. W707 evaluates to 35.38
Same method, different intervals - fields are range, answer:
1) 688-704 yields 39.08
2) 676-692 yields 57.1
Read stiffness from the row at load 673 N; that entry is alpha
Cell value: 60.26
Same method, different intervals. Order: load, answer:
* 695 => 49.61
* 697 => 46.9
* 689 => 59.99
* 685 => 69.12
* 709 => 40.03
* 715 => 51.1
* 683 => 60.06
